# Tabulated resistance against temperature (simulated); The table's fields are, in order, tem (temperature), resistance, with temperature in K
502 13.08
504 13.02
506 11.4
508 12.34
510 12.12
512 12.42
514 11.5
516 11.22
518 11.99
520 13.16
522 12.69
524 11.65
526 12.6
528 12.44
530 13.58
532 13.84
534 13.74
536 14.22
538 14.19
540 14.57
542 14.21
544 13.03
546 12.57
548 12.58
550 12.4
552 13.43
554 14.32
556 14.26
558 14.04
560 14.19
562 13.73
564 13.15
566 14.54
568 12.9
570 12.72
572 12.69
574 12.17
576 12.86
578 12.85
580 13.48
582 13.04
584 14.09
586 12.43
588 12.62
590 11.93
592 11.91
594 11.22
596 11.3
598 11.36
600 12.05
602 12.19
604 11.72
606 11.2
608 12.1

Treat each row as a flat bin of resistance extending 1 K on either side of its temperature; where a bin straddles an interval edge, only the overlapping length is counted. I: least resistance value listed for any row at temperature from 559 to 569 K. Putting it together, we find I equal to 12.9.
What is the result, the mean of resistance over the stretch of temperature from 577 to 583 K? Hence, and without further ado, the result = 13.1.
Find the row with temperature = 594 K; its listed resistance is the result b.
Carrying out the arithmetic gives 11.22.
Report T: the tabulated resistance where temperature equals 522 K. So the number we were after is 12.69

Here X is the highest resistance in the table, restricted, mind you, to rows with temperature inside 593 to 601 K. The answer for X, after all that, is 12.05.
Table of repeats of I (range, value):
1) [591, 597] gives 11.22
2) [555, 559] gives 14.04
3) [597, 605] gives 11.36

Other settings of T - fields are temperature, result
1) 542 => 14.21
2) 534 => 13.74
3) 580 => 13.48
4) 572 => 12.69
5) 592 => 11.91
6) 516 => 11.22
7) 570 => 12.72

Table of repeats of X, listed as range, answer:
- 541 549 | 14.21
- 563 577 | 14.54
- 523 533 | 13.84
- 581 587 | 14.09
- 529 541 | 14.57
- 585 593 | 12.62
